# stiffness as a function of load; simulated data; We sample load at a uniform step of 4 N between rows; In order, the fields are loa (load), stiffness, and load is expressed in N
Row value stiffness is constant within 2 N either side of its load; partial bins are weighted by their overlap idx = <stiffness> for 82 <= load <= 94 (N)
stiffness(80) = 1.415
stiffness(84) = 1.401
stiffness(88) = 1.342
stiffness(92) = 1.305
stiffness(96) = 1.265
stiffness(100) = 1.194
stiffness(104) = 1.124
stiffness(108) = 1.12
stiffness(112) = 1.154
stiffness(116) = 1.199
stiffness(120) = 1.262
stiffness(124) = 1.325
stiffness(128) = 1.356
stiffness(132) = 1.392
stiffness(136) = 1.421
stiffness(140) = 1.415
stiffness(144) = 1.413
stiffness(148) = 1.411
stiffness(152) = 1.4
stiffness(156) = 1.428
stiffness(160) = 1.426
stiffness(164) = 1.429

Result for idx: 1.35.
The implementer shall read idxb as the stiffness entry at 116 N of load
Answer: 1.199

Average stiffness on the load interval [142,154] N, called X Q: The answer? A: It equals 1.41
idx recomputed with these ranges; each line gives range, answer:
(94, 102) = 1.23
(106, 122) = 1.18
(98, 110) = 1.15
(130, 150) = 1.41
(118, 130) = 1.31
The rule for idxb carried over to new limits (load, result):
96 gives 1.265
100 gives 1.194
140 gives 1.415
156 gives 1.428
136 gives 1.421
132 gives 1.392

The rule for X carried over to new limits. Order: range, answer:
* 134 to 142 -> 1.42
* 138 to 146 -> 1.41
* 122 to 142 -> 1.38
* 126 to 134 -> 1.37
